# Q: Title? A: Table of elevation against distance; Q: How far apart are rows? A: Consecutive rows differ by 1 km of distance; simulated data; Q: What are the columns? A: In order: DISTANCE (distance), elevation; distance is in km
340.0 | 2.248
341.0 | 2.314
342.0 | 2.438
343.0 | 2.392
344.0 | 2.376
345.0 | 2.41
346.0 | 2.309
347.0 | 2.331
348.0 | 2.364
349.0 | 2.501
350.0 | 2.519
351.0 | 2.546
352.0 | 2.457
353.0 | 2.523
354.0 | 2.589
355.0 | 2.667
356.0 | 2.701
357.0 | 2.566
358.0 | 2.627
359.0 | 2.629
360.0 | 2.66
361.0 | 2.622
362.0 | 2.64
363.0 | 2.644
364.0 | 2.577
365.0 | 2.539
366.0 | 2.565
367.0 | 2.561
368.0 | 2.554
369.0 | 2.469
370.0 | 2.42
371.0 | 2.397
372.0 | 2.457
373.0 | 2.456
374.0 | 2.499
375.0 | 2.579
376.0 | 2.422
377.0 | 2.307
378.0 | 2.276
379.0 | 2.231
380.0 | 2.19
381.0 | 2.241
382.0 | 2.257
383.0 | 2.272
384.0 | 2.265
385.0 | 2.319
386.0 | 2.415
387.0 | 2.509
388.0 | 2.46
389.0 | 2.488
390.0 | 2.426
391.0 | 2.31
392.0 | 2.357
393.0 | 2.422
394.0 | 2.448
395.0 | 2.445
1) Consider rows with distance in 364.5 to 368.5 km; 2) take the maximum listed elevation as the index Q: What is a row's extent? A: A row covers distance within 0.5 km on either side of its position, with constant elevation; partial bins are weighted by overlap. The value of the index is 2.565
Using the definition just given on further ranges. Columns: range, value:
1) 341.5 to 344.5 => 2.438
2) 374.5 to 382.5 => 2.579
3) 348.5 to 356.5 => 2.701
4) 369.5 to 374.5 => 2.499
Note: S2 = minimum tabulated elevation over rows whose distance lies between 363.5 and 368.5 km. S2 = 2.539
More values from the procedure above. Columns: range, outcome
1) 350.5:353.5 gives 2.457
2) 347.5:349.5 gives 2.364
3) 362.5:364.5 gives 2.577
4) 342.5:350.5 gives 2.309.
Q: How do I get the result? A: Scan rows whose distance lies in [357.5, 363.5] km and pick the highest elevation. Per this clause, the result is 2.66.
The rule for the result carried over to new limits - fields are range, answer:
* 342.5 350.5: 2.519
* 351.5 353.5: 2.523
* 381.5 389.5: 2.509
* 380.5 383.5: 2.272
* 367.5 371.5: 2.554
